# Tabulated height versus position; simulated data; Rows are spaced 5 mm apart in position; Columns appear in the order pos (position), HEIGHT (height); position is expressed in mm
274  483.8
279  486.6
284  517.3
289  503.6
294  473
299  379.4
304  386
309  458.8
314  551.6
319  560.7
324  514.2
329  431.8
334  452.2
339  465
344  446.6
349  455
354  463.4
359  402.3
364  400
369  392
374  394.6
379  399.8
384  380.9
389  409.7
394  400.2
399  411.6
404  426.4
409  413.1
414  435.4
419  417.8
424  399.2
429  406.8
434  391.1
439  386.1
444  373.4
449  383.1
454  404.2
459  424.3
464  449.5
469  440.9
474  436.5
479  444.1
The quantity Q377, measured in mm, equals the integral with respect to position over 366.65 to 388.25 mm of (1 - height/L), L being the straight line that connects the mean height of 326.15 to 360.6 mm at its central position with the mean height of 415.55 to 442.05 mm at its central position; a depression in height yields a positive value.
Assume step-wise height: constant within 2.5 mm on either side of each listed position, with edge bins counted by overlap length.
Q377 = 1.8 mm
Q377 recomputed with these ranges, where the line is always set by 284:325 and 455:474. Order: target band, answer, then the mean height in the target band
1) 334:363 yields 1.4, 445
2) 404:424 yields 1.3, 420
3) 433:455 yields 2.7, 386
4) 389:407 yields 1.6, 412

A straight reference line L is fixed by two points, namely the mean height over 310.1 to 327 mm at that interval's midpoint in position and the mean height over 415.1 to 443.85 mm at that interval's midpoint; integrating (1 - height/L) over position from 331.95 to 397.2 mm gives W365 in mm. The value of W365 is 7.9 mm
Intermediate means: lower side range 532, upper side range 400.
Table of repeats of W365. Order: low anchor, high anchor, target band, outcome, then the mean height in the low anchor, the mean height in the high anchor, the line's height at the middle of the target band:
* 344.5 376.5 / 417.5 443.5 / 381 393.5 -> 0.5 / 420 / 397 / 411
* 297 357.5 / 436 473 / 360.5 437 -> 4.9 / 463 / 410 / 433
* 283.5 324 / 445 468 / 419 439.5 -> 1.3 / 479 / 414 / 426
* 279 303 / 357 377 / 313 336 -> -3.4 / 465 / 397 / 435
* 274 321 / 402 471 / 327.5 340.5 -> 0.3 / 479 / 410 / 461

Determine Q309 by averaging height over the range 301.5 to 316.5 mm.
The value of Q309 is 465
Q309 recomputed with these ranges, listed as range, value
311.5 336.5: 502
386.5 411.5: 412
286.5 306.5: 436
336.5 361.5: 446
